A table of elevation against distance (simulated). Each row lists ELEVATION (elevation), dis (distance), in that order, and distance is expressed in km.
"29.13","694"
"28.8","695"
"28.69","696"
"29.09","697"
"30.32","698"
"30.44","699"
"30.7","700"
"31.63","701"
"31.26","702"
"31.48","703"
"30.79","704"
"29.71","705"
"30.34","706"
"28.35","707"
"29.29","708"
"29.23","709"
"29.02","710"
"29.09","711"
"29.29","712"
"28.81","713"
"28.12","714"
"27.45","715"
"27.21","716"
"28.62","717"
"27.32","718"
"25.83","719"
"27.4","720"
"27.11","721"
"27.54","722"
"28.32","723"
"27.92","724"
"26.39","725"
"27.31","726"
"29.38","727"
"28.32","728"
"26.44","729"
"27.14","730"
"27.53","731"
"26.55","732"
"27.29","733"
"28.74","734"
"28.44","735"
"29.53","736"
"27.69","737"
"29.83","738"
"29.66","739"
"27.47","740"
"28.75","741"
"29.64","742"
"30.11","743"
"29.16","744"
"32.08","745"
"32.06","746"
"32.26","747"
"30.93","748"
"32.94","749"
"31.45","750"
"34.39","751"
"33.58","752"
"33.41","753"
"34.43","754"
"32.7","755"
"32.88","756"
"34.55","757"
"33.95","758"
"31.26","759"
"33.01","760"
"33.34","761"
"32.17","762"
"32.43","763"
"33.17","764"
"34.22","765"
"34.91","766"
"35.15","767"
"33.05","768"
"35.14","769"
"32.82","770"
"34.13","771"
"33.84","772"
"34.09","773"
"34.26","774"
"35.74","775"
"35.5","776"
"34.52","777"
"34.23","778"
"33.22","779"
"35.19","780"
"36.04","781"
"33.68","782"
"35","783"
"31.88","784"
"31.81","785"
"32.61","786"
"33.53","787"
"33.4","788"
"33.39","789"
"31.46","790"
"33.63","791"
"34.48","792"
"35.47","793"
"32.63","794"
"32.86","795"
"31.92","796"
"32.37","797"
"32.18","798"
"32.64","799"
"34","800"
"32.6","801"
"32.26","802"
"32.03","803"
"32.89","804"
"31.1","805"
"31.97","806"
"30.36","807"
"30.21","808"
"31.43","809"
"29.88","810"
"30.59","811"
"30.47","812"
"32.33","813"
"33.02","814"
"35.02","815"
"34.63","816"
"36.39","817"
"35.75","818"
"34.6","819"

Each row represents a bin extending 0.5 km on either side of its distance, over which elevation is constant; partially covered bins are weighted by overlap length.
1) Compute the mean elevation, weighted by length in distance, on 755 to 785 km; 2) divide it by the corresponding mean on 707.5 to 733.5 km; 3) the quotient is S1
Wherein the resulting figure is 1.22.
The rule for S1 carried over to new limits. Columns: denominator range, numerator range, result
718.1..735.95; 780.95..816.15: 1.18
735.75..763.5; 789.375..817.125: 1.03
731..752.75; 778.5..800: 1.11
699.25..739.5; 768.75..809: 1.16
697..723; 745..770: 1.14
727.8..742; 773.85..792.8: 1.20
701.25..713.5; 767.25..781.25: 1.16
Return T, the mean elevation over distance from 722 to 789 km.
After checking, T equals 31.7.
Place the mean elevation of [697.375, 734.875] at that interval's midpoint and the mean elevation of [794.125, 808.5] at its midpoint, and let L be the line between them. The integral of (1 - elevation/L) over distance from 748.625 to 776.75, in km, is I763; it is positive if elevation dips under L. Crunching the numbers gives -2.9 km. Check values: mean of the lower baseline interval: 28.6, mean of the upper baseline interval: 32.1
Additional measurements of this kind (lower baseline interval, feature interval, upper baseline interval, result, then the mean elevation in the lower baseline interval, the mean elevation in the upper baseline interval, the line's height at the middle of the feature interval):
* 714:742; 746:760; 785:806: -1.5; 27.9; 32.8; 29.7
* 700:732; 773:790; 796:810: -1.6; 28.5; 31.9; 31.1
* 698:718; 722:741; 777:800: 1.6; 29.5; 33.4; 30.6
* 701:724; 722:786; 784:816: -2.4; 28.8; 32.4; 30.5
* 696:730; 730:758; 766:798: 0.3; 28.7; 33.8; 31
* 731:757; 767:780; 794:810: -1.2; 30.7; 32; 31.3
